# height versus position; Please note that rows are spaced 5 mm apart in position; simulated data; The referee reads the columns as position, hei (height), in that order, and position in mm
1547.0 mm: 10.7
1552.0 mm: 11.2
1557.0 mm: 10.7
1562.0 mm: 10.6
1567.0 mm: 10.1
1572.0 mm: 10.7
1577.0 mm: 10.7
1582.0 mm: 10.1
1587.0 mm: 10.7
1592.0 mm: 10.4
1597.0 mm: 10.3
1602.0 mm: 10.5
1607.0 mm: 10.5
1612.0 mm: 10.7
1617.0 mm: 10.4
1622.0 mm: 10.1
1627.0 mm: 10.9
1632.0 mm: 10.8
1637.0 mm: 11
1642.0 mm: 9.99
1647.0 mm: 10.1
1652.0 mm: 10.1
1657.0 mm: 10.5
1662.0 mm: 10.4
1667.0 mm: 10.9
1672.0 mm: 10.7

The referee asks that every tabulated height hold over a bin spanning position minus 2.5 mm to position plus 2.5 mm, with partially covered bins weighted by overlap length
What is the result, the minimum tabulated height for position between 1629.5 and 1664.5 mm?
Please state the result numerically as 9.99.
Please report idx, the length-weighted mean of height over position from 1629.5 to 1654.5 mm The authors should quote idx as 10.4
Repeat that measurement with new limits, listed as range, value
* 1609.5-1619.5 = 10.6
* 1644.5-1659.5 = 10.2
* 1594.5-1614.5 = 10.5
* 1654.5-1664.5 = 10.4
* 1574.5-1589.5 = 10.5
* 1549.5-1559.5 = 10.9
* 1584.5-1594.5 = 10.6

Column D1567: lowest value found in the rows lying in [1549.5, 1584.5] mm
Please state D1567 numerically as 10.1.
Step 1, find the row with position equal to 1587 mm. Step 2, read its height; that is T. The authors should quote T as 10.7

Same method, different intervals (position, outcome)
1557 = 10.7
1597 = 10.3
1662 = 10.4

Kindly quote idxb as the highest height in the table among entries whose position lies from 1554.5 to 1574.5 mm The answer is 10.7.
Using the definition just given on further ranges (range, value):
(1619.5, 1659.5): 11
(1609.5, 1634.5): 10.9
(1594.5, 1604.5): 10.5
